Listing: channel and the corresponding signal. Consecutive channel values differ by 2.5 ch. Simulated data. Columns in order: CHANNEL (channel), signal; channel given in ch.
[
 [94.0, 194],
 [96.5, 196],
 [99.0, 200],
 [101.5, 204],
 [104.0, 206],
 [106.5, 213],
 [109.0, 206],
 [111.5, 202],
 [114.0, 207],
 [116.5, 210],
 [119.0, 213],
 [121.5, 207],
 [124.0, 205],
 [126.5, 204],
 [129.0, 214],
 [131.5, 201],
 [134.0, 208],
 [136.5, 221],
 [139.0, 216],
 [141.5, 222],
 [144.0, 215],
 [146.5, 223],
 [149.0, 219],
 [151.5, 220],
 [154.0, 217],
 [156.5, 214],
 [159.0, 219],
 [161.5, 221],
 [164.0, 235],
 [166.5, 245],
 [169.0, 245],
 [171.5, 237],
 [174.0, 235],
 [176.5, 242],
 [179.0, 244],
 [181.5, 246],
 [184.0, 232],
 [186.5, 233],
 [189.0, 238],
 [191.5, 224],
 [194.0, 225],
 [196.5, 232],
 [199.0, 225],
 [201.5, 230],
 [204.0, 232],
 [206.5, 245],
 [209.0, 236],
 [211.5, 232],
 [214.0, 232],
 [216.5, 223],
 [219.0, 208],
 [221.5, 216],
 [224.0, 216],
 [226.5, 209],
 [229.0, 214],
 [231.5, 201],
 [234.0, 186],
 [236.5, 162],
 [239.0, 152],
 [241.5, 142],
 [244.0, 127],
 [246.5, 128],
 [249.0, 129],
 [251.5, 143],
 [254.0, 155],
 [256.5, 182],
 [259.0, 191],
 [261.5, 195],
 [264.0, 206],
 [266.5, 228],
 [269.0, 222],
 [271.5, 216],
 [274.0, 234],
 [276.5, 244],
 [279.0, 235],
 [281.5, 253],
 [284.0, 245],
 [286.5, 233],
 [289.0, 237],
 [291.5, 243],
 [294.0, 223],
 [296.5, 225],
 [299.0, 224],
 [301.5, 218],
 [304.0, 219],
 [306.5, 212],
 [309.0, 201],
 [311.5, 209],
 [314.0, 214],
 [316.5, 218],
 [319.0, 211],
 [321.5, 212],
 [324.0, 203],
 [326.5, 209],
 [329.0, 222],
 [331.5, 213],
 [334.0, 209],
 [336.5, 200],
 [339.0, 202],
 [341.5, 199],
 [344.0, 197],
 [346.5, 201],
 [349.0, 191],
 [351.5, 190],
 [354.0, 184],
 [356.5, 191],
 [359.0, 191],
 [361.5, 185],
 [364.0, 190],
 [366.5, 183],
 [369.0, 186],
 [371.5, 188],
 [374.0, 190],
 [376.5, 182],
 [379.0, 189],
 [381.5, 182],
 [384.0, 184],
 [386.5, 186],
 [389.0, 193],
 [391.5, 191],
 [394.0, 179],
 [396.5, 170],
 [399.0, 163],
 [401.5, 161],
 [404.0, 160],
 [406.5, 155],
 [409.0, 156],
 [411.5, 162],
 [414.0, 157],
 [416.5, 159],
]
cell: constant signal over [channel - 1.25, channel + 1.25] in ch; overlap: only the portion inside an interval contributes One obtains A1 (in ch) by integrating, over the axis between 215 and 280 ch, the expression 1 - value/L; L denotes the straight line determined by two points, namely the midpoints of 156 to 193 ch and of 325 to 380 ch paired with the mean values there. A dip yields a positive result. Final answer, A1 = 8.1 ch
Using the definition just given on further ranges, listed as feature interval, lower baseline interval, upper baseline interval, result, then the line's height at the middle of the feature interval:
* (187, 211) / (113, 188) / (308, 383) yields -1.7 ch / 216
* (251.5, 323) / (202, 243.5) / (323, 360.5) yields -5.0 ch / 203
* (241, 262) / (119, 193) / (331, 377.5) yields 5.6 ch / 209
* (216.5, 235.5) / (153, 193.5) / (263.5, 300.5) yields 2.0 ch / 232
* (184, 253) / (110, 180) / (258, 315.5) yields 6.1 ch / 222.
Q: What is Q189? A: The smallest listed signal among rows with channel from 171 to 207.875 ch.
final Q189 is 224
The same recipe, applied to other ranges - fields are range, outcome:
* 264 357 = 184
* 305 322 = 201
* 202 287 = 127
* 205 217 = 223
